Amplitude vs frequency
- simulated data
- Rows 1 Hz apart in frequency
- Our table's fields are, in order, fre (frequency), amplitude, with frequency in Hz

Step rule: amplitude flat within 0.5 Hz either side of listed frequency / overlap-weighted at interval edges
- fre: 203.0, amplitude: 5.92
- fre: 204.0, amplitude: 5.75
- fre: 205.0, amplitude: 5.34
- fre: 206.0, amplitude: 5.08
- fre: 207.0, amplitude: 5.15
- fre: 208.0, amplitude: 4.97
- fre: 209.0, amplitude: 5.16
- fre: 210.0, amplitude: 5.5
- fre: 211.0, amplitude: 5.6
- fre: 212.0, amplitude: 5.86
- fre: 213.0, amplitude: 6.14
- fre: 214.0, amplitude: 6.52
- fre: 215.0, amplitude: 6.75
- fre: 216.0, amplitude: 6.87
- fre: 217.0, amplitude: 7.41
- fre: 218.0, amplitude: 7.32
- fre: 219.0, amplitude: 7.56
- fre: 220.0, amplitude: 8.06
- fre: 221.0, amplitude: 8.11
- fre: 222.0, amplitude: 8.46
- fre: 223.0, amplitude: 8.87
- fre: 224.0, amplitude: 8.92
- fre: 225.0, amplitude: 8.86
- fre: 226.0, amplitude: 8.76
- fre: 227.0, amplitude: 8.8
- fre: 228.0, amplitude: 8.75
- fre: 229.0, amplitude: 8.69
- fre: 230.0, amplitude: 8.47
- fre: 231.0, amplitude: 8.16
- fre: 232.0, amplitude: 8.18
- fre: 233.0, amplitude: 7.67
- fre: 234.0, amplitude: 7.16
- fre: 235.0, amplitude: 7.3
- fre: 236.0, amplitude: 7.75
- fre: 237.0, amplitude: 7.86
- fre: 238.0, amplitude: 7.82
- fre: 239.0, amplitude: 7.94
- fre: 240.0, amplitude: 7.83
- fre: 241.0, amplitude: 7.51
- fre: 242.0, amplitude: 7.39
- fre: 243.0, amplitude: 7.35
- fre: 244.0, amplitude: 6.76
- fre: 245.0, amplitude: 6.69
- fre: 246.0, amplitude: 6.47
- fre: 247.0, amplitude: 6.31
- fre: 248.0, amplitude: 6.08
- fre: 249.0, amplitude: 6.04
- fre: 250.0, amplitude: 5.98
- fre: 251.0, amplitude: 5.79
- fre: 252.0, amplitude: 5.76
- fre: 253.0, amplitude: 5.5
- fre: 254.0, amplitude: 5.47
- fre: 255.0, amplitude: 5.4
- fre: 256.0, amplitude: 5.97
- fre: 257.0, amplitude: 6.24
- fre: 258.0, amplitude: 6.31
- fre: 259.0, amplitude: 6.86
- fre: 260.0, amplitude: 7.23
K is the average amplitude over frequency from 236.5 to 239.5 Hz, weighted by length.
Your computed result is 7.87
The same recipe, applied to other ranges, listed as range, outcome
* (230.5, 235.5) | 7.69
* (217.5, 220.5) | 7.65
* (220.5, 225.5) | 8.64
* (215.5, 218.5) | 7.2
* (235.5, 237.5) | 7.8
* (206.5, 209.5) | 5.09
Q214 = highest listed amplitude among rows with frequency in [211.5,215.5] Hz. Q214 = 6.75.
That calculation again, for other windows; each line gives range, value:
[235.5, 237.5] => 7.86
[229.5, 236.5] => 8.47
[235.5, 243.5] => 7.94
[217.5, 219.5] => 7.56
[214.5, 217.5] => 7.41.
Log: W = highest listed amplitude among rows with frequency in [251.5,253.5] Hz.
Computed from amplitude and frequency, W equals 5.76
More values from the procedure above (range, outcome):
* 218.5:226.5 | 8.92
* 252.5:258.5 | 6.31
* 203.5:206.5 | 5.75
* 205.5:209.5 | 5.16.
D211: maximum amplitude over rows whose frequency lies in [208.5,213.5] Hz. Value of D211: 6.14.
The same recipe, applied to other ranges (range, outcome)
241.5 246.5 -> 7.39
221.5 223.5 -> 8.87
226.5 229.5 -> 8.8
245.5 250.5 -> 6.47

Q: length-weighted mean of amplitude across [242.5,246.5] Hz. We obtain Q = 6.82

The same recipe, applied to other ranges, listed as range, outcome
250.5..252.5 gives 5.78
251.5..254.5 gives 5.58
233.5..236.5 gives 7.4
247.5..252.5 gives 5.93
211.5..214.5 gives 6.17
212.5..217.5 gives 6.74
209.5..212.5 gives 5.65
